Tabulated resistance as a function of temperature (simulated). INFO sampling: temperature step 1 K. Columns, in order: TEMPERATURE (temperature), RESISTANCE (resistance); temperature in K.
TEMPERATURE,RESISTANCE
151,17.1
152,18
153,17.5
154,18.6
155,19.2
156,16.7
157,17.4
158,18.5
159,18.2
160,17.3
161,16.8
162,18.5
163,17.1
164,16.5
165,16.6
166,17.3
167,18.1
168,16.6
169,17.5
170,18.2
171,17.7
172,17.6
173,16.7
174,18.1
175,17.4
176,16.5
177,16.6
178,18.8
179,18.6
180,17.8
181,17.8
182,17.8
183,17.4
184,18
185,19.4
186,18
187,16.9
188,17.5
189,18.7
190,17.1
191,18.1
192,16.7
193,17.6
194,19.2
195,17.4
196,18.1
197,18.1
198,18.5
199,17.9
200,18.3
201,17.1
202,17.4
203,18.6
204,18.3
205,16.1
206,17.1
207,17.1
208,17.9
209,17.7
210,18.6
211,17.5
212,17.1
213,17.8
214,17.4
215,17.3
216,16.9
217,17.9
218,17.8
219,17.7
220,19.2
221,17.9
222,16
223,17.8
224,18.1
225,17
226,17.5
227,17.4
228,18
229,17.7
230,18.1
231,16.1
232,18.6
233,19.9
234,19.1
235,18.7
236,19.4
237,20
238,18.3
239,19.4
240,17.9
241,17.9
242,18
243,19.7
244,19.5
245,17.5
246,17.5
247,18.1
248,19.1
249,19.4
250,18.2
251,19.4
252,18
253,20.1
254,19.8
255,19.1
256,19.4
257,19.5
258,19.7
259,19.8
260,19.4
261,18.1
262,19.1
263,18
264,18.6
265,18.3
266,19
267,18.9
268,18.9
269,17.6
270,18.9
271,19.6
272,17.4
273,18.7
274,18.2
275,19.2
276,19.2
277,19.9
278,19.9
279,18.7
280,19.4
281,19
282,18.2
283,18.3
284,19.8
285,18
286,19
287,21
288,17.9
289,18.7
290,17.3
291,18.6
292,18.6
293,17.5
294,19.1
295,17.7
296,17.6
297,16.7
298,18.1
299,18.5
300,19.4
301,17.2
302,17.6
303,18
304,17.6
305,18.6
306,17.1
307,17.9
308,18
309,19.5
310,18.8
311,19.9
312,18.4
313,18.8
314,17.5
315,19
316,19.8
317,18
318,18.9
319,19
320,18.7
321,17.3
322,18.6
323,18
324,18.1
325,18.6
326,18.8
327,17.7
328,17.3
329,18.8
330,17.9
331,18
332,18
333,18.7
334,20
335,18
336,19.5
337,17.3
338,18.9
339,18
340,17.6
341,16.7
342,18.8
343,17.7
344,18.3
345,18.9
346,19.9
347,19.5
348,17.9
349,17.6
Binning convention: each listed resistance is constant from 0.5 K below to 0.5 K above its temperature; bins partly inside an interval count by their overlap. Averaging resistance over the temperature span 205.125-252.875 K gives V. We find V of 18.1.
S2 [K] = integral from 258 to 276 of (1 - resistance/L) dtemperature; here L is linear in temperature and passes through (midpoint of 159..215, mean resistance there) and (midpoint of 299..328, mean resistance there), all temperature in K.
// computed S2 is -0.6 K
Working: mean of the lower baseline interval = 17.6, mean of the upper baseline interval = 18.4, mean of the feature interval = 18.7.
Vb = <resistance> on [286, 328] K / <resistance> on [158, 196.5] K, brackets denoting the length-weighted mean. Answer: 1.0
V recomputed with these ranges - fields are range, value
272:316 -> 18.5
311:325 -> 18.5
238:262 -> 18.9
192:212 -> 17.8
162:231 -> 17.6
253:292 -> 18.9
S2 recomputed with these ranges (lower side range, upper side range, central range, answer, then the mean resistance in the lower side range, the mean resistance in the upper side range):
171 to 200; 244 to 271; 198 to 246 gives 1.0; 17.8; 18.8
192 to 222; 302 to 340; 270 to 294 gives -0.8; 17.7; 18.4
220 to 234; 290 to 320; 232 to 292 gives -2.8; 17.8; 18.3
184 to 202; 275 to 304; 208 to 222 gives 0.3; 17.9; 18.5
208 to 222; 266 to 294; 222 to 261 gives -1.0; 17.7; 18.8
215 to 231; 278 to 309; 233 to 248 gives -0.8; 17.6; 18.3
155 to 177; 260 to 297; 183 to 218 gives 0.1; 17.4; 18.6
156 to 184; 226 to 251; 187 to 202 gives 0.0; 17.5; 18.5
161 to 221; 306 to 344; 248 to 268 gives -1.1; 17.7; 18.4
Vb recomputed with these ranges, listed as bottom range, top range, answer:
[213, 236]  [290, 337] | 1.03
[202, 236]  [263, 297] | 1.05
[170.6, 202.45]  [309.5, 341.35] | 1.04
